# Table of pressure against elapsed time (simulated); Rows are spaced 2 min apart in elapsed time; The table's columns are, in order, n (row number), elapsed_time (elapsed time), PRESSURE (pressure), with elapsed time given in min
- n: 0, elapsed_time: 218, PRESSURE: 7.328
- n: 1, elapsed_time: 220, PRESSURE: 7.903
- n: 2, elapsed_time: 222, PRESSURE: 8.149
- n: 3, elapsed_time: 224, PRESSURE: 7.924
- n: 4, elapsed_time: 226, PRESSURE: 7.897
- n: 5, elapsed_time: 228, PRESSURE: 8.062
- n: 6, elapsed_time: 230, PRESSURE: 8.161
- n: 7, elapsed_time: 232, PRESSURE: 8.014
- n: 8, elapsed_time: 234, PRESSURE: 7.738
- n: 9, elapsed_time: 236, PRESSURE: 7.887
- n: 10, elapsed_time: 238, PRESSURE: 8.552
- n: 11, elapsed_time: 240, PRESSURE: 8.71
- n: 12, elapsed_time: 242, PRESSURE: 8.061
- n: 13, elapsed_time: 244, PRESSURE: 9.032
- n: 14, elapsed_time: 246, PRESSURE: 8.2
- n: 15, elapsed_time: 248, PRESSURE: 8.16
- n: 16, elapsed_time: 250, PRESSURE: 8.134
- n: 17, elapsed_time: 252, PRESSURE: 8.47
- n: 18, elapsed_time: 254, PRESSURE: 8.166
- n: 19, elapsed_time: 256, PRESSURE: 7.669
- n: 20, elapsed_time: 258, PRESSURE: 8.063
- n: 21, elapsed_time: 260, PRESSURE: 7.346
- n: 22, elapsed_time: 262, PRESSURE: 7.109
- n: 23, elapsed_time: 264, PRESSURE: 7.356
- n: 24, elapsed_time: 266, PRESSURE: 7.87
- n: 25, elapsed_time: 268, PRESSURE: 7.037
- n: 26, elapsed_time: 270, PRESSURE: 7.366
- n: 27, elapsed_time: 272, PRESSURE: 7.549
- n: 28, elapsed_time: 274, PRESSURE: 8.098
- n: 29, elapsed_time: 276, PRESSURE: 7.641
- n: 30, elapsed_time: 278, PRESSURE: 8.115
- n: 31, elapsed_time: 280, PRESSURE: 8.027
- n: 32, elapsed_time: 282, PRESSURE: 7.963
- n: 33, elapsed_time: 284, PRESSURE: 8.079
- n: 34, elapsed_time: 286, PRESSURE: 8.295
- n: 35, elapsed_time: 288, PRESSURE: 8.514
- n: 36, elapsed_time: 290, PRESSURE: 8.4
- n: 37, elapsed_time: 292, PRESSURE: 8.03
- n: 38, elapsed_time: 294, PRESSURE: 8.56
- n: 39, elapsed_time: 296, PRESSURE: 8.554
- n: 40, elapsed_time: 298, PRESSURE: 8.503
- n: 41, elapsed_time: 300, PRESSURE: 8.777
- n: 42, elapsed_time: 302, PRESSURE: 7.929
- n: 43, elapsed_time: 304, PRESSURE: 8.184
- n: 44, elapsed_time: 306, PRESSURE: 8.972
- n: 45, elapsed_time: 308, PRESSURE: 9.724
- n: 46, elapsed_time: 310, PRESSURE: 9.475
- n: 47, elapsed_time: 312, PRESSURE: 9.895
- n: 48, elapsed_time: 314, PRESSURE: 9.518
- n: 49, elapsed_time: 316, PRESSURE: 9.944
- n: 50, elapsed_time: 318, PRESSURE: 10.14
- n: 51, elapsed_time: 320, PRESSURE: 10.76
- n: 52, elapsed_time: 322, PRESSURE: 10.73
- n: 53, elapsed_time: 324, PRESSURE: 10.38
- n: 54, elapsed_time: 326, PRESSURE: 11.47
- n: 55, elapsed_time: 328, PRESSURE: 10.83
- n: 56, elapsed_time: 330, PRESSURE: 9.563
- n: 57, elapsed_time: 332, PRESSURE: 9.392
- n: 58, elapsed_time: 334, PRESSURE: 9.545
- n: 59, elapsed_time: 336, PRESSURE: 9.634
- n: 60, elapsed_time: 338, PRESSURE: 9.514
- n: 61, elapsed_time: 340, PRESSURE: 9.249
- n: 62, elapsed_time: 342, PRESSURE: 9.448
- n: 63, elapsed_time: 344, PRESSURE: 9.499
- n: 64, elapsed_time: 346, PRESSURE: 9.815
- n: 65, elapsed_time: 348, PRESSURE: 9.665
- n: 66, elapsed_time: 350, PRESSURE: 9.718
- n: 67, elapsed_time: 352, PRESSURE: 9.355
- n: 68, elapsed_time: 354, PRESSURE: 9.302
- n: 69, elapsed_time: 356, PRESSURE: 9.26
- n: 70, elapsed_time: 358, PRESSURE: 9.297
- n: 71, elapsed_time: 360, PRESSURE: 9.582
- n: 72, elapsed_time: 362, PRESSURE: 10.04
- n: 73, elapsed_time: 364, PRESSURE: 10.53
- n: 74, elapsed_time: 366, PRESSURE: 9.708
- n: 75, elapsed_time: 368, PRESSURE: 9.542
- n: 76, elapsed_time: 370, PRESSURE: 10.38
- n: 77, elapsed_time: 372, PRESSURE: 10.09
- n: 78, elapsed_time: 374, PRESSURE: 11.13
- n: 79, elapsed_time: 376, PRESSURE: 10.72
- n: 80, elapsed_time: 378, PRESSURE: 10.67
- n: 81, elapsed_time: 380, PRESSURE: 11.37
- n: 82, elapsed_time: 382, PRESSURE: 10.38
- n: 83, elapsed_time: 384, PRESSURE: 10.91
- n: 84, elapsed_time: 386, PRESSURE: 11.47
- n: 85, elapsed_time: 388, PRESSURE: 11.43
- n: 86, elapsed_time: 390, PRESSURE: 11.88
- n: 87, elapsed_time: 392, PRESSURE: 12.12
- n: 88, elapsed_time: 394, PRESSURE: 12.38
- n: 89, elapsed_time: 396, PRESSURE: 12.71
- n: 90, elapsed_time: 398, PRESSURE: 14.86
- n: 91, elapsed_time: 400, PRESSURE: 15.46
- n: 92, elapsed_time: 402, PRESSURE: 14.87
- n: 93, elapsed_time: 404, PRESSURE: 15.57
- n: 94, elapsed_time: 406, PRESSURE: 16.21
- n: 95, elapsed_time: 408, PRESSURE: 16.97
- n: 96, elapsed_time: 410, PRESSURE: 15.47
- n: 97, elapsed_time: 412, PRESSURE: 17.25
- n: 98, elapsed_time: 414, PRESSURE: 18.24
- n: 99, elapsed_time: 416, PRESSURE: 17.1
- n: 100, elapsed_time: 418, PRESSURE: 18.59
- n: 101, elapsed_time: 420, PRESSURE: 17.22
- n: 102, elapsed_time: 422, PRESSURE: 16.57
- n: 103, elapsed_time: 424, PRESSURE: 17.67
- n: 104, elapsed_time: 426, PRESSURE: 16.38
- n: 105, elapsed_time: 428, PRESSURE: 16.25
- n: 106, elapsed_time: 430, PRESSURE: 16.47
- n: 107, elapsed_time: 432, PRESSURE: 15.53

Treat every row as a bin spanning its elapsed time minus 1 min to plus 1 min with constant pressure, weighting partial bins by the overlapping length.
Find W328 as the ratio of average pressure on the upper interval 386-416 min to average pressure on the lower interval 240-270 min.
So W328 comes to 1.85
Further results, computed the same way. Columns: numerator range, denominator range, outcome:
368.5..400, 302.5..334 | 1.17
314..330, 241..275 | 1.33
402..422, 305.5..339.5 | 1.69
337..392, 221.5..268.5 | 1.27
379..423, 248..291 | 1.84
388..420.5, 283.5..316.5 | 1.74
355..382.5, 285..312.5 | 1.17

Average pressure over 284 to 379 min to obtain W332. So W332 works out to 9.56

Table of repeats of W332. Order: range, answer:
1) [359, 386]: 10.4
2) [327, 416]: 11.5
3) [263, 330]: 8.82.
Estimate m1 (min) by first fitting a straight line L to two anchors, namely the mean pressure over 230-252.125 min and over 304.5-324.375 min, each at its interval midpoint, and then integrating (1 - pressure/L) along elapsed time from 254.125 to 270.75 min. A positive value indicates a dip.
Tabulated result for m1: 2.31 min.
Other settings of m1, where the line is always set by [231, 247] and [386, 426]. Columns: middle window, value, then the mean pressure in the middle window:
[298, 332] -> 5.3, 9.72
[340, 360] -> 5.4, 9.48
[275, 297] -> 4.4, 8.2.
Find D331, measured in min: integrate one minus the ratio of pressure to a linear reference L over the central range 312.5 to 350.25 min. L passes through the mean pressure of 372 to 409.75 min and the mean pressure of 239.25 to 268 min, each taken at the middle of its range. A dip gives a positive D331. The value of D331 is 2.7 min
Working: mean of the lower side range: 7.98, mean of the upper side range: 12.8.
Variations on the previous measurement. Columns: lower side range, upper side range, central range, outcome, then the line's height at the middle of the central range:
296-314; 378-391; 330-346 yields 0.6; 9.88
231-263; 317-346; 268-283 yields 1.7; 8.73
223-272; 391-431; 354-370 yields 4.5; 13.5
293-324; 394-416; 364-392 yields 6.3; 13.9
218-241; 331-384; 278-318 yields 1.4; 9.04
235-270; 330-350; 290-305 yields 0.7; 8.78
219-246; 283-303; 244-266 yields 0.8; 8.24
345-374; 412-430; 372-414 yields 2.1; 13.8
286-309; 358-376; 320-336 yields -1.8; 9.23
